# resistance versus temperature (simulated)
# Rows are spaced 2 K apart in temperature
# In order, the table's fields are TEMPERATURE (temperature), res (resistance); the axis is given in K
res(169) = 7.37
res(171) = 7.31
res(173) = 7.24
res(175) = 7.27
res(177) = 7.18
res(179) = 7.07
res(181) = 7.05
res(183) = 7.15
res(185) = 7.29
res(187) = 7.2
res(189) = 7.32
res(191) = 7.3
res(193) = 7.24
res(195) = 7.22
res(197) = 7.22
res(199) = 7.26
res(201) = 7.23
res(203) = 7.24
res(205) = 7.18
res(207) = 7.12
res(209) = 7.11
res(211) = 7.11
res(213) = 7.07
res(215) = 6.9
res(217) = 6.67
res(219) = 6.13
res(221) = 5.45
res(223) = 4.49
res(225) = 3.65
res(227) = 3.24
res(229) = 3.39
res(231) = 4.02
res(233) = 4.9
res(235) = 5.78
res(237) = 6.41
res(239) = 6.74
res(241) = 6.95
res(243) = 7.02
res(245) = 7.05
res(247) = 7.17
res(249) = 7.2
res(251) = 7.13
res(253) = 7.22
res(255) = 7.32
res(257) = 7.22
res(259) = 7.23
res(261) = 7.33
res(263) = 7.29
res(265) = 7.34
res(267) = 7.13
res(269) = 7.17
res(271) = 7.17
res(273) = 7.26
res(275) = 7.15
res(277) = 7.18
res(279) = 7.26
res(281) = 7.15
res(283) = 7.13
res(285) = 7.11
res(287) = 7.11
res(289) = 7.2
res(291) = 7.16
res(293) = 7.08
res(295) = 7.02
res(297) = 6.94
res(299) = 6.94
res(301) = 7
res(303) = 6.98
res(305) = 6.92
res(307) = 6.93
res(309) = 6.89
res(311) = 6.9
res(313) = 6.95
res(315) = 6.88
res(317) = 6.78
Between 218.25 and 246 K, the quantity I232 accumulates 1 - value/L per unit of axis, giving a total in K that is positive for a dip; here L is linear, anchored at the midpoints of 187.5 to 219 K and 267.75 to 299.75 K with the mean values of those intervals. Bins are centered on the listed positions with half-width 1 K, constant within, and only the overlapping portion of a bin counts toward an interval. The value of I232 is 6.8 K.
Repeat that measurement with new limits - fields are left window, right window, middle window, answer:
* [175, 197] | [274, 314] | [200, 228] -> 3.84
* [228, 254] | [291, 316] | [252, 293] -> -3.79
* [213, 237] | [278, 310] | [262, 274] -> -1.72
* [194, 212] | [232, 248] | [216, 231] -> 4.74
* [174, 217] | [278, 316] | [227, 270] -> 3.34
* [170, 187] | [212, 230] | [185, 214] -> -4.70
